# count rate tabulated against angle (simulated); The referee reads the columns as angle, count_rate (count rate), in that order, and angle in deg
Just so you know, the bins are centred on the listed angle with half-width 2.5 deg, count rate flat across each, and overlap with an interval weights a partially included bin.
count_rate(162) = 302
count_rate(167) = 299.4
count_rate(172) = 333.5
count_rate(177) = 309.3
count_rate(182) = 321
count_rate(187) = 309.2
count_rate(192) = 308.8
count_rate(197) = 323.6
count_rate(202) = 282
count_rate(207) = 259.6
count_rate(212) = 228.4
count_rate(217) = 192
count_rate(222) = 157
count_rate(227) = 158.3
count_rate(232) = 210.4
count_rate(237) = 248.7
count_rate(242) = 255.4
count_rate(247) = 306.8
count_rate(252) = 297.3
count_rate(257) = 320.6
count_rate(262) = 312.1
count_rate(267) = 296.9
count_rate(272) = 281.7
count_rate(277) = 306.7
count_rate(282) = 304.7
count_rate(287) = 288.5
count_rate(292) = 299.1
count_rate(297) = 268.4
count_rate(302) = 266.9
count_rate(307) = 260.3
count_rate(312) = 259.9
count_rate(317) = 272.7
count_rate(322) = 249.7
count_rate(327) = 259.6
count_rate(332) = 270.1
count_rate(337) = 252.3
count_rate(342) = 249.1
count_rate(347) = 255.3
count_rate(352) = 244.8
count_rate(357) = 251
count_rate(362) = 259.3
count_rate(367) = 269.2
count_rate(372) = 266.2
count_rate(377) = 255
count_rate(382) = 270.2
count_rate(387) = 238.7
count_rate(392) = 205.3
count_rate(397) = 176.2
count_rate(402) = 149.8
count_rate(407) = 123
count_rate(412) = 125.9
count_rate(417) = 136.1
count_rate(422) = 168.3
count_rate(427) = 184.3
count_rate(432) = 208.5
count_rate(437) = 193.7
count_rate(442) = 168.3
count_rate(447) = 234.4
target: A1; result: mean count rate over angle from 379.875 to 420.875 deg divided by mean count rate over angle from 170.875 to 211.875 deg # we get 0.59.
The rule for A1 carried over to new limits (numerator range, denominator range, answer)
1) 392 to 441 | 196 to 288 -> 0.63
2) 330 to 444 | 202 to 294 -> 0.81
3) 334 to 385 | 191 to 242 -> 1.09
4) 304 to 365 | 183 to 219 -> 0.93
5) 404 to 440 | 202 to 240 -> 0.76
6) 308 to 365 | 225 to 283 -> 0.93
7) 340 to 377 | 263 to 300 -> 0.88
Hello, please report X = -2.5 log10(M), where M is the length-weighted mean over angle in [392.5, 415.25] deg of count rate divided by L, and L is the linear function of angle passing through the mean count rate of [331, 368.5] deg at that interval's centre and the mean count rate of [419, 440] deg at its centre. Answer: 0.372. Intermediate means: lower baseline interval 255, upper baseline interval 187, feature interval 149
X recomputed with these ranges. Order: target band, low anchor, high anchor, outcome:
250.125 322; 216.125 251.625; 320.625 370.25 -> -0.20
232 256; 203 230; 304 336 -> -0.24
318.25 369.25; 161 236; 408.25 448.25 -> -0.23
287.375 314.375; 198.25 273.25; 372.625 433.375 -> -0.19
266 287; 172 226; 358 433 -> -0.22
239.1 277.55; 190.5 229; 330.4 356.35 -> -0.21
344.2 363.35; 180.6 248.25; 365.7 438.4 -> -0.19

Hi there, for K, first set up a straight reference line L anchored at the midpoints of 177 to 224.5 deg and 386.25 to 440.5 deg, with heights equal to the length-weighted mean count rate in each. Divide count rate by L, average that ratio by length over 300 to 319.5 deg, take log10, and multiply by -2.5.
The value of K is -0.212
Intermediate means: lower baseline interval 267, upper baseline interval 171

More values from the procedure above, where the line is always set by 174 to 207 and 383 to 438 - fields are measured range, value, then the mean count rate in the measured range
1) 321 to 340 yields -0.16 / 258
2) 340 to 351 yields -0.17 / 251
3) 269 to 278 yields -0.14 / 292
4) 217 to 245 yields 0.33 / 207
